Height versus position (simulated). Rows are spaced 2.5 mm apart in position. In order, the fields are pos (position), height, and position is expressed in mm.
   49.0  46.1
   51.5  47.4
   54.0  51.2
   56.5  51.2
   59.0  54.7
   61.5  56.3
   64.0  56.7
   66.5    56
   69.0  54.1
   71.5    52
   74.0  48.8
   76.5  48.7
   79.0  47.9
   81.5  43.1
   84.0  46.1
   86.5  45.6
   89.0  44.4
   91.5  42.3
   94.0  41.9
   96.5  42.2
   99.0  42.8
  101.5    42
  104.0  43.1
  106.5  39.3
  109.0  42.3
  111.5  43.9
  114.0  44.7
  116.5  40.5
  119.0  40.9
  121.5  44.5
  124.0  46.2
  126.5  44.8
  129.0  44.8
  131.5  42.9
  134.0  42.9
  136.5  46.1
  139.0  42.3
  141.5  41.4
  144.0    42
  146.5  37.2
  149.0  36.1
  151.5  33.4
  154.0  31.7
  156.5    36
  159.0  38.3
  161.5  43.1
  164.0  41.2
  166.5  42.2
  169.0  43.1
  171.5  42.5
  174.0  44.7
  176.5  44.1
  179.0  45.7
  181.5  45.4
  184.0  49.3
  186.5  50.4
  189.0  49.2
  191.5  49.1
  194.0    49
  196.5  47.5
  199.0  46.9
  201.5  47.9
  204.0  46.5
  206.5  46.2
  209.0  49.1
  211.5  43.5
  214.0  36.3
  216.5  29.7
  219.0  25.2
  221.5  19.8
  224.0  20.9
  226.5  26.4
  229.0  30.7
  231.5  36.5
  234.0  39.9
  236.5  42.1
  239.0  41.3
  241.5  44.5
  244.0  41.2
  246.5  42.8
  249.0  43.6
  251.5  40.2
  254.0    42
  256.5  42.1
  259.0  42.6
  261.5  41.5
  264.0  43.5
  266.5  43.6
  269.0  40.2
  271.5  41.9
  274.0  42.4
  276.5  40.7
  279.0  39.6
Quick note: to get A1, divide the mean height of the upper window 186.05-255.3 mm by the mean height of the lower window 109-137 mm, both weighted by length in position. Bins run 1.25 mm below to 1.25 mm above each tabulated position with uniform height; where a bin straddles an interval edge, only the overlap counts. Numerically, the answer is 0.92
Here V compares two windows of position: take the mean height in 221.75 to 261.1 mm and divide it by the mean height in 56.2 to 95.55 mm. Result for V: 0.8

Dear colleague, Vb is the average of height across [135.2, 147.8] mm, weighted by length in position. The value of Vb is 41.8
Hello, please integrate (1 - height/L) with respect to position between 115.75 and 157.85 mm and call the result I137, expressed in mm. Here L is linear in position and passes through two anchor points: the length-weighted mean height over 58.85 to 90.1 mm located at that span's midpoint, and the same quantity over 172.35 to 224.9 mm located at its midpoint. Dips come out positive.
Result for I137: 5.0 mm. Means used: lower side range 50.2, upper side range 42.4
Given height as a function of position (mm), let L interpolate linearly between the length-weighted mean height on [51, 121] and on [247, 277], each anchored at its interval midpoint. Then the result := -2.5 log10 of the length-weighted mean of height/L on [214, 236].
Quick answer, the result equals 0.41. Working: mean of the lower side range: 46.8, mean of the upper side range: 42.1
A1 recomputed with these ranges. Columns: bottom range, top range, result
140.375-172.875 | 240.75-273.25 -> 1.08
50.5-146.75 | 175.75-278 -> 0.90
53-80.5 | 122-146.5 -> 0.83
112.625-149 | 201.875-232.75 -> 0.81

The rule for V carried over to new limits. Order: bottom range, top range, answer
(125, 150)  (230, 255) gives 0.98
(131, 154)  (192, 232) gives 0.95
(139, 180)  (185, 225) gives 1.03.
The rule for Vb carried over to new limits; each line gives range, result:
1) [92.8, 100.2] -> 42.3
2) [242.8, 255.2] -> 42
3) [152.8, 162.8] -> 37.3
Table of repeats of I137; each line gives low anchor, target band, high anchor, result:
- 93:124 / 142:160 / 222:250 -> 1.78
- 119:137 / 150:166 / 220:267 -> 1.93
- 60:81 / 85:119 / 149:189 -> 4.41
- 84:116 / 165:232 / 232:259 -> 1.81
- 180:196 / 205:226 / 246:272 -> 5.70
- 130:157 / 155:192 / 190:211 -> -0.24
